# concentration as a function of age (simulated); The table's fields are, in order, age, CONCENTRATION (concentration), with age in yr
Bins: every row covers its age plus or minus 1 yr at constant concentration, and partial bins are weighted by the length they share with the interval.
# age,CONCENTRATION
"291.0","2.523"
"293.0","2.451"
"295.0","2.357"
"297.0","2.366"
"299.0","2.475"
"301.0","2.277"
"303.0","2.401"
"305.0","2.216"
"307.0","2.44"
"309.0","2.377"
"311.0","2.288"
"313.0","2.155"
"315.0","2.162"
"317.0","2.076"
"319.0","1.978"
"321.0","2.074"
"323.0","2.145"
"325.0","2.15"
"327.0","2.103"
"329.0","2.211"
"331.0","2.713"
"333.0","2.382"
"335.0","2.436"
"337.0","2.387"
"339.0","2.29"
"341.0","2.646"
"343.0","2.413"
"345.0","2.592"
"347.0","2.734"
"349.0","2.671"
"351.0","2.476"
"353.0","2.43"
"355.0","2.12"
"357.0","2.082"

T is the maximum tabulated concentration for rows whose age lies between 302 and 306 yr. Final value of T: 2.401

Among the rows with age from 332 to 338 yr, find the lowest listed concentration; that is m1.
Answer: 2.382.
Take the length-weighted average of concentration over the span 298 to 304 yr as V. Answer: 2.38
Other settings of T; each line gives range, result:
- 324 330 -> 2.211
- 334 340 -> 2.436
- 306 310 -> 2.44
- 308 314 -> 2.377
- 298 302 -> 2.475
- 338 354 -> 2.734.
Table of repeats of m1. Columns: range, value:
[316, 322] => 1.978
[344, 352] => 2.476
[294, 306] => 2.216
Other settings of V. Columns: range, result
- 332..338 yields 2.4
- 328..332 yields 2.46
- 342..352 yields 2.58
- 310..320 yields 2.13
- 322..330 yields 2.15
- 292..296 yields 2.4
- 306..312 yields 2.37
